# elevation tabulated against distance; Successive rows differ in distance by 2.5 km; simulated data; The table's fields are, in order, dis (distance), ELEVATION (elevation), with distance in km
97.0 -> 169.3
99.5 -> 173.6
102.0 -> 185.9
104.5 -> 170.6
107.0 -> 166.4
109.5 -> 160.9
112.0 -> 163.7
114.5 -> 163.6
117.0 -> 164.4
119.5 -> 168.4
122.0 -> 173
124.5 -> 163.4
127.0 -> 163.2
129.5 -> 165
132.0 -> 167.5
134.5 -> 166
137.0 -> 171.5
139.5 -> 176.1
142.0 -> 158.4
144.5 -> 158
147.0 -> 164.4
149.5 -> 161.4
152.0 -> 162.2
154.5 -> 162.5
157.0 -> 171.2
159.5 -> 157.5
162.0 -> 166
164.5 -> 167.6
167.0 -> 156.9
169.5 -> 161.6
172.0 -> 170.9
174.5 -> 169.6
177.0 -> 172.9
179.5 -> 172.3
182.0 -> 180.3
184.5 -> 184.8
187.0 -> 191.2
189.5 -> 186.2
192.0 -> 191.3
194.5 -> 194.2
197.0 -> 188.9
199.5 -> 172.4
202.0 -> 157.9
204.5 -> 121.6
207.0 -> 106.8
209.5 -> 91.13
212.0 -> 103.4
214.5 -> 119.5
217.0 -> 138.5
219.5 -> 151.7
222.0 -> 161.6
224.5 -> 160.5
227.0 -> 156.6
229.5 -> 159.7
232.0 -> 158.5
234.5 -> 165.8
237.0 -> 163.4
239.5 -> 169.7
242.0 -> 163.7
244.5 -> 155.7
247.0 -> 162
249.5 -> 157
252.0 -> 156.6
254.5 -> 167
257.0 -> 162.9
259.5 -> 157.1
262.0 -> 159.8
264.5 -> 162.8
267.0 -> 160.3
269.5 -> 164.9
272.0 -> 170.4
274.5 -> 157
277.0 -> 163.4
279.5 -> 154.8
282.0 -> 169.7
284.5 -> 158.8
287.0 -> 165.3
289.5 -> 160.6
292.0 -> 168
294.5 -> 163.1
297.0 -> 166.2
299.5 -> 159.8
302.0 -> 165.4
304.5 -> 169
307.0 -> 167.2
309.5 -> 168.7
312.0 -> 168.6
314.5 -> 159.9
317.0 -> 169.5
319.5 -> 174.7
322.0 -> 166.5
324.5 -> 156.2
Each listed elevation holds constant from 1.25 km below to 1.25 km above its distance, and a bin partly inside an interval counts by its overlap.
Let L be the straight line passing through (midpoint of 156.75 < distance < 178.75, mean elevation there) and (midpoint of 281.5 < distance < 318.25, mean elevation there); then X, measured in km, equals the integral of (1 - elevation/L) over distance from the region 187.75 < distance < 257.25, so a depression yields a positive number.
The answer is 4.3 km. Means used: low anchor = 166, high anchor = 165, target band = 155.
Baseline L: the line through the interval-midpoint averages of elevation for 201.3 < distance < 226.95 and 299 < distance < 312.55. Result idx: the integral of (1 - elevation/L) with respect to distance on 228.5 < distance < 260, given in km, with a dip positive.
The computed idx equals -4.0 km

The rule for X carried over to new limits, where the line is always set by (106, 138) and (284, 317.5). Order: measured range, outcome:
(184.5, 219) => 2.77 km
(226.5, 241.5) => 0.25 km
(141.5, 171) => 0.58 km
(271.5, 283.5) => 0.19 km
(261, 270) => 0.19 km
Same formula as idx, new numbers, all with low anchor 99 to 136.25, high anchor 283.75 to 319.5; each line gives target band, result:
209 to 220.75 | 3.09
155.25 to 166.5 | 0.15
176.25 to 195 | -1.94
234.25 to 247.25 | 0.22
